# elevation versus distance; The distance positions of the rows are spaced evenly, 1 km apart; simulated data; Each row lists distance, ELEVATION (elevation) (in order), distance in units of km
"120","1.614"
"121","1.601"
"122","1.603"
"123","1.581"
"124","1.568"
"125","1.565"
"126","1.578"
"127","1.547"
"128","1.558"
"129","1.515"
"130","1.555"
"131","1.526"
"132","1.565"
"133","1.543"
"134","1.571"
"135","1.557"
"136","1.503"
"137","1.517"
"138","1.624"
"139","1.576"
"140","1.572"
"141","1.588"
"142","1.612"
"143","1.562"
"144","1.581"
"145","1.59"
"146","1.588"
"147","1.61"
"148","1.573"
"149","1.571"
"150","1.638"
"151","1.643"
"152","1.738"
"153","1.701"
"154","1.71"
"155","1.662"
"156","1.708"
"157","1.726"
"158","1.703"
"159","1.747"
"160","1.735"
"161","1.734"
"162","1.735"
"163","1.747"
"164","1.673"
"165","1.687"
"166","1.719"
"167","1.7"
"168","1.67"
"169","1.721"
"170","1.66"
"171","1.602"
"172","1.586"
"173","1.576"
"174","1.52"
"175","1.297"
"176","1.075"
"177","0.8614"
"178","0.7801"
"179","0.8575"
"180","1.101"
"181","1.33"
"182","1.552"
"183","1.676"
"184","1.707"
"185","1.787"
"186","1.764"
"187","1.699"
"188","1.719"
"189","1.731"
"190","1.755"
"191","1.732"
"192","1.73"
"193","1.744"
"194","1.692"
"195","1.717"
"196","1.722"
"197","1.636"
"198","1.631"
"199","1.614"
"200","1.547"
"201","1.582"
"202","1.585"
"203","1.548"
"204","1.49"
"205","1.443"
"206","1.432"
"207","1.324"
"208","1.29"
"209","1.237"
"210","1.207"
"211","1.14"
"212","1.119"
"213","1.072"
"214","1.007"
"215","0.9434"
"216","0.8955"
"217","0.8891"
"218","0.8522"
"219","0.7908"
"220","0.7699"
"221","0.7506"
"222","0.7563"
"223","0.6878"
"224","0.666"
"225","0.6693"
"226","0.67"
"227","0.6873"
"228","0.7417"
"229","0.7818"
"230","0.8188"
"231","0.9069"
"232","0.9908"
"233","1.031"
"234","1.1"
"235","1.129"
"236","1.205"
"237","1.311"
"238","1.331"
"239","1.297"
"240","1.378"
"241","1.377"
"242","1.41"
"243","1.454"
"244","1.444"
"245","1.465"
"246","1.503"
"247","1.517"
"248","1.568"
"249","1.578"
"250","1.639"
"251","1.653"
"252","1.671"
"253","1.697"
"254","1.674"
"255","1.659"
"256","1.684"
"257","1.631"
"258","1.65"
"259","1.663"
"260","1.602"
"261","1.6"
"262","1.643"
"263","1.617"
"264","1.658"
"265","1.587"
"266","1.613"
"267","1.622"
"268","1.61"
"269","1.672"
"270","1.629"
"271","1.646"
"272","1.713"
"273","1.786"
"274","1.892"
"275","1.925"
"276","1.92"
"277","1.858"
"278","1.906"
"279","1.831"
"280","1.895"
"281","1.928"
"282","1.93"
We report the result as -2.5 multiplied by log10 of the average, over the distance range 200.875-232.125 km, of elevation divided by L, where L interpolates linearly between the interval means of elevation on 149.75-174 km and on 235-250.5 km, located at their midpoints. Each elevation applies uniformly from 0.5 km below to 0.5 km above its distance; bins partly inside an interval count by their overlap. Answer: 0.43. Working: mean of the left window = 1.69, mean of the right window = 1.42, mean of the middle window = 1.02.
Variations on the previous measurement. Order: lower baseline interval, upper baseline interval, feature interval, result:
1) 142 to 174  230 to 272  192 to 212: 0.06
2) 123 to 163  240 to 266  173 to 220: 0.16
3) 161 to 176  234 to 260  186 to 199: -0.08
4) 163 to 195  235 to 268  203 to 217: 0.27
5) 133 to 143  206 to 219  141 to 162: -0.12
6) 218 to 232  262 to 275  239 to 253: -0.25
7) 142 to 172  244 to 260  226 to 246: 0.37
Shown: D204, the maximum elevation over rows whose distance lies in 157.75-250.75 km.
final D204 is 1.787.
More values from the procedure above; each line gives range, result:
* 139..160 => 1.747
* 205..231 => 1.443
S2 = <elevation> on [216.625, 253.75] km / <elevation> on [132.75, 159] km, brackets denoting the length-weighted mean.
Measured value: 0.71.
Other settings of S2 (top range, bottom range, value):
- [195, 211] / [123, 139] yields 0.95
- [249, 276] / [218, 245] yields 1.65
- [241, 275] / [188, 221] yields 1.19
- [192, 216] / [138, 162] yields 0.86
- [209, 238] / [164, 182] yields 0.66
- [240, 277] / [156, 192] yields 1.04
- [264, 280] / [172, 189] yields 1.24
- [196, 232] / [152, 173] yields 0.65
